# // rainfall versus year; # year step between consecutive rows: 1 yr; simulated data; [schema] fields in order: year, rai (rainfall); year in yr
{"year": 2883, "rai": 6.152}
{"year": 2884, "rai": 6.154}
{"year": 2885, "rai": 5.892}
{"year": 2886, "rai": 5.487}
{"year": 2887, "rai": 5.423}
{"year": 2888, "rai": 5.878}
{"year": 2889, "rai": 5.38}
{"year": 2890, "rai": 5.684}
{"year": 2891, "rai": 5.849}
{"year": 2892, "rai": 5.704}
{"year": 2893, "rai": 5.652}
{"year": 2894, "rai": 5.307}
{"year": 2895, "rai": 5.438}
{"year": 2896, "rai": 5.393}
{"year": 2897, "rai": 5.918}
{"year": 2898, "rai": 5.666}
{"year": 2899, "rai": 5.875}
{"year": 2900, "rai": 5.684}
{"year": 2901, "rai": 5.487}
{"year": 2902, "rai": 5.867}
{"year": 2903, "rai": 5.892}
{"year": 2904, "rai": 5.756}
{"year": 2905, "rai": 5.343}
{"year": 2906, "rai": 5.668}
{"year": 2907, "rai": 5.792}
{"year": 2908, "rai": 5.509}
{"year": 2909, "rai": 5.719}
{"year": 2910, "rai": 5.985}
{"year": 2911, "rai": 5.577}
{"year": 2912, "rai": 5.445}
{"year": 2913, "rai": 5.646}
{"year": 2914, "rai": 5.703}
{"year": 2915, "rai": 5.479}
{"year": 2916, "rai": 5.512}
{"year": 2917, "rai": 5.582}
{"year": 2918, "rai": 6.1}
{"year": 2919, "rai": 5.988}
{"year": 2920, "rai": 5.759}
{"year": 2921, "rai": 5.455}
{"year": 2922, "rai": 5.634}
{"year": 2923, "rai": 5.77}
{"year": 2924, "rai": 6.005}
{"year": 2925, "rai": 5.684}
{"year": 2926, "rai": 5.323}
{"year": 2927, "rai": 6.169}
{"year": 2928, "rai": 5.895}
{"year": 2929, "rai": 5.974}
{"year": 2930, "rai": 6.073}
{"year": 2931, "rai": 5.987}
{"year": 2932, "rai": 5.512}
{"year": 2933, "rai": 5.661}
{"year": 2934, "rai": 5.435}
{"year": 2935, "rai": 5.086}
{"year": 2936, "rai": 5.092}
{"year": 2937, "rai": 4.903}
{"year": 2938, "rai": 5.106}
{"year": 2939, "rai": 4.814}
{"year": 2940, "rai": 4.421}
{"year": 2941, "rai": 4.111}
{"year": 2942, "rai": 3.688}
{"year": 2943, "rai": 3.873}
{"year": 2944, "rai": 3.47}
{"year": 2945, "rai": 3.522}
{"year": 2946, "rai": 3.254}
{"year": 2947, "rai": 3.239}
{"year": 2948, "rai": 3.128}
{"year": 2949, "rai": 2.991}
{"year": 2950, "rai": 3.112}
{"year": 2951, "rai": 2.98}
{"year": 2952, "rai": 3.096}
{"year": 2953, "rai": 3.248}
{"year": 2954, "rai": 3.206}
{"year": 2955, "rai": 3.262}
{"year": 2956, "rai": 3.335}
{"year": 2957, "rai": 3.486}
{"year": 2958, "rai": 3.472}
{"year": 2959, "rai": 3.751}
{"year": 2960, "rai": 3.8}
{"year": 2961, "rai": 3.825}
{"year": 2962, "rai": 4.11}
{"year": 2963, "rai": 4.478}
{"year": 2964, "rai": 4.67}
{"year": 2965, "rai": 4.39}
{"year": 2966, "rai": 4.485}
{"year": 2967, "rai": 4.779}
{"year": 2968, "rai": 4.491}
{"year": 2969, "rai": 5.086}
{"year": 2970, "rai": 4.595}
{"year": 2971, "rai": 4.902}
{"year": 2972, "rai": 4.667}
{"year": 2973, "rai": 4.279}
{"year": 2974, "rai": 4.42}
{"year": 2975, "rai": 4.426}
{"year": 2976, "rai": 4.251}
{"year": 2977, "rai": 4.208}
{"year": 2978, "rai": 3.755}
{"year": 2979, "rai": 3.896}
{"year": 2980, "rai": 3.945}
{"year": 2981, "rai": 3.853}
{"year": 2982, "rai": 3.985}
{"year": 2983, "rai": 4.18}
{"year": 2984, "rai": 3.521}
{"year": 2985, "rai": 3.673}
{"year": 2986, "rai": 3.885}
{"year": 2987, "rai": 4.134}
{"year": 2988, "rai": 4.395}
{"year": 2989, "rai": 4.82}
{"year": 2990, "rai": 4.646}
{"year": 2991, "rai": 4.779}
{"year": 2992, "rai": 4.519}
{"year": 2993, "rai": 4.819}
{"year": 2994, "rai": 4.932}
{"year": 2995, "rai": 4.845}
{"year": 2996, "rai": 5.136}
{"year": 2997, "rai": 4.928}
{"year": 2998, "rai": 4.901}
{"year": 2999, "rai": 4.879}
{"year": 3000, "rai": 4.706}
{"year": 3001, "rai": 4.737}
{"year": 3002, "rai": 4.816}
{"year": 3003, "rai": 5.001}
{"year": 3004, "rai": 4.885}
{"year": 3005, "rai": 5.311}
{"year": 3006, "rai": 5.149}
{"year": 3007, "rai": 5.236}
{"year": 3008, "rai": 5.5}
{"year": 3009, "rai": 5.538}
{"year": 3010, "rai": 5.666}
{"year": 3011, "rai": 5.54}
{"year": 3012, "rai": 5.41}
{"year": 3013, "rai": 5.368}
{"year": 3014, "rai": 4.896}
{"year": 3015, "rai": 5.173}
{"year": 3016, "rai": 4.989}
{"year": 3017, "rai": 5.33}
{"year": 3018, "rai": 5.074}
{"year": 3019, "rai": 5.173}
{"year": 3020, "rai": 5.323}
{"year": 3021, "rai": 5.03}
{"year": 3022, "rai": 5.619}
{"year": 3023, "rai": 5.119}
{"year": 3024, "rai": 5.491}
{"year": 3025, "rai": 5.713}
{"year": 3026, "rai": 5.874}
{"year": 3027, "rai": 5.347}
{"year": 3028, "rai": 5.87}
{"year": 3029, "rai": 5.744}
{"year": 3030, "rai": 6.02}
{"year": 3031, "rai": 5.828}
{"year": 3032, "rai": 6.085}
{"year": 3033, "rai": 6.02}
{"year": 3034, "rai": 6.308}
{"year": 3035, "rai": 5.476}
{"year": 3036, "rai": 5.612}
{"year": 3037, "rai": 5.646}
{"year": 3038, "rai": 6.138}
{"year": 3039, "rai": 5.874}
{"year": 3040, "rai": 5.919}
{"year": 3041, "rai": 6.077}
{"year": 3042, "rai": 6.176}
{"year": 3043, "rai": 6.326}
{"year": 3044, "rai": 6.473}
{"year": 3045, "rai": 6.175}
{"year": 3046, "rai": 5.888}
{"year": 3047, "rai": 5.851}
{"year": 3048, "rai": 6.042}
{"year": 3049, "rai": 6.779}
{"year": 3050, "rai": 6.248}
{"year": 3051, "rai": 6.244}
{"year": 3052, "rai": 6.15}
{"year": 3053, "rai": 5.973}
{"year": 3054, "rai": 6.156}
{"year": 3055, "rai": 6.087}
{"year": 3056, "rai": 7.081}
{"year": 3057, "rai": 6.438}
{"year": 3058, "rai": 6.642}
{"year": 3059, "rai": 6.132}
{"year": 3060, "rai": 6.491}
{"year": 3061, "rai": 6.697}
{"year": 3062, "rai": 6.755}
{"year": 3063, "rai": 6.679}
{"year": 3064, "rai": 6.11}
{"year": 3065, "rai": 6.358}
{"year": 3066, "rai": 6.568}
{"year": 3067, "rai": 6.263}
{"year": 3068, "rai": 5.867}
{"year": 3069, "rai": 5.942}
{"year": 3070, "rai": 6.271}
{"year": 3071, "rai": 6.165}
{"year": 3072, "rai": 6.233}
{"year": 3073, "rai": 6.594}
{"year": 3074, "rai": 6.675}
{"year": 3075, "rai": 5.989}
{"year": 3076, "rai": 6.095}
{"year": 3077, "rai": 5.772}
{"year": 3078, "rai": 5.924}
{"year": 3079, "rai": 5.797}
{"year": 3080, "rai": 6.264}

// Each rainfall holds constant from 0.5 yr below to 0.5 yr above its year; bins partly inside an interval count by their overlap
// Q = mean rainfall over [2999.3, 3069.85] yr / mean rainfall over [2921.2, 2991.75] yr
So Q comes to 1.33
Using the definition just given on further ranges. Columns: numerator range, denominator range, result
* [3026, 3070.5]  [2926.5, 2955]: 1.41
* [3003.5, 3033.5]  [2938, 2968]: 1.45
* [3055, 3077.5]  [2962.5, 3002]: 1.42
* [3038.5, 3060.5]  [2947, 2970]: 1.65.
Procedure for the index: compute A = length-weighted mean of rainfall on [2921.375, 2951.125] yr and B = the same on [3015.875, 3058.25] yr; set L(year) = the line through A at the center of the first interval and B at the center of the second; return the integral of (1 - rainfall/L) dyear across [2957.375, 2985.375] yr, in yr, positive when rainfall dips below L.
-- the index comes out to 5.1 yr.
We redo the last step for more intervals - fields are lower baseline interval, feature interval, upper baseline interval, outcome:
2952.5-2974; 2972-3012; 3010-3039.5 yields 1.4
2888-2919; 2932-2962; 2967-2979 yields 6.2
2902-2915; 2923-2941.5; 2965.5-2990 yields -0.7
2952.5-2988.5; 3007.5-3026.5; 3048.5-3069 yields -0.3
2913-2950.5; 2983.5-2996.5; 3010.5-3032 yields 2.0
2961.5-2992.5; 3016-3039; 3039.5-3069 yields 0.0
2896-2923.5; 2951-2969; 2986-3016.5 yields 4.8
